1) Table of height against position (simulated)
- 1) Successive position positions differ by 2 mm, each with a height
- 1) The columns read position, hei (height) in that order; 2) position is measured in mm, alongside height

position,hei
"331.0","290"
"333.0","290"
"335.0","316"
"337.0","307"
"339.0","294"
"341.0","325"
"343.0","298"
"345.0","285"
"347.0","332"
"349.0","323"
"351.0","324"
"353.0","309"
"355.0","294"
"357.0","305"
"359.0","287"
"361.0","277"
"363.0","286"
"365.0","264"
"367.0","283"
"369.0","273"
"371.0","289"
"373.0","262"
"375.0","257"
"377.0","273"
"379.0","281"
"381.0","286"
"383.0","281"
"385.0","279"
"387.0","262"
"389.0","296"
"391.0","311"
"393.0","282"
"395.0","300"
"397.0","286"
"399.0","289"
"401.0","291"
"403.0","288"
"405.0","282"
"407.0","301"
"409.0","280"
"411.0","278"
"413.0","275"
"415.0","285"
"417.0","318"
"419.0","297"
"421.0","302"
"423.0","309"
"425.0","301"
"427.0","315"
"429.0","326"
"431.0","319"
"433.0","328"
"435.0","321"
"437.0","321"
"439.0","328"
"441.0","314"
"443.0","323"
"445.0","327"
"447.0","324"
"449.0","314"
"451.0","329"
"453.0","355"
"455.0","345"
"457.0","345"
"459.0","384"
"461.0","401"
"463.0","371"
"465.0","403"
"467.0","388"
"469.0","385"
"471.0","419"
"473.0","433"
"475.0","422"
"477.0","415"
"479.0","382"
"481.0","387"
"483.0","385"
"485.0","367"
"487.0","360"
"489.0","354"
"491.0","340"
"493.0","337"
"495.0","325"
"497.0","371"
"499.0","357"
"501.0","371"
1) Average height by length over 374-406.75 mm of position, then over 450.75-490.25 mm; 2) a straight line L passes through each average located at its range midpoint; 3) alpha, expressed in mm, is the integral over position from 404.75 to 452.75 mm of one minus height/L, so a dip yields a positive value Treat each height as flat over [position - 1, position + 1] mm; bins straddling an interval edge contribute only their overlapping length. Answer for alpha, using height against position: 3.0 mm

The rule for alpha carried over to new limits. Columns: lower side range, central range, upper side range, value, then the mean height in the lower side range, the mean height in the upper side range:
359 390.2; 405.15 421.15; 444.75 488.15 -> 1.38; 277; 375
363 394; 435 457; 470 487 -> 1.92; 279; 399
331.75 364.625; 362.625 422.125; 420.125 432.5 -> 4.57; 302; 313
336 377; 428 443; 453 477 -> 1.70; 293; 390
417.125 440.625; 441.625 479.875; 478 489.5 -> -2.36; 315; 373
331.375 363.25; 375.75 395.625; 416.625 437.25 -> 1.55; 303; 314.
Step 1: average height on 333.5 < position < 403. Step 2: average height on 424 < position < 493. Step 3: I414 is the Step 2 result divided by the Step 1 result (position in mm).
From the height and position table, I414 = 1.2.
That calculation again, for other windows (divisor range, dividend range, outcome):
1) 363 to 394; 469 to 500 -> 1.35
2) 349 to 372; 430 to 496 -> 1.23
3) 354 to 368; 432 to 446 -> 1.13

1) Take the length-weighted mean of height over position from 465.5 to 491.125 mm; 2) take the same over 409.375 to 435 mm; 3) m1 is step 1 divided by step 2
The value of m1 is 1.3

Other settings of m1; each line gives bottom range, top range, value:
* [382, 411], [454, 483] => 1.36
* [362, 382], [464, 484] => 1.46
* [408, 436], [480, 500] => 1.18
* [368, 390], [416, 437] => 1.14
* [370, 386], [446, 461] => 1.25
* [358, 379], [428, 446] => 1.17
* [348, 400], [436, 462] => 1.18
